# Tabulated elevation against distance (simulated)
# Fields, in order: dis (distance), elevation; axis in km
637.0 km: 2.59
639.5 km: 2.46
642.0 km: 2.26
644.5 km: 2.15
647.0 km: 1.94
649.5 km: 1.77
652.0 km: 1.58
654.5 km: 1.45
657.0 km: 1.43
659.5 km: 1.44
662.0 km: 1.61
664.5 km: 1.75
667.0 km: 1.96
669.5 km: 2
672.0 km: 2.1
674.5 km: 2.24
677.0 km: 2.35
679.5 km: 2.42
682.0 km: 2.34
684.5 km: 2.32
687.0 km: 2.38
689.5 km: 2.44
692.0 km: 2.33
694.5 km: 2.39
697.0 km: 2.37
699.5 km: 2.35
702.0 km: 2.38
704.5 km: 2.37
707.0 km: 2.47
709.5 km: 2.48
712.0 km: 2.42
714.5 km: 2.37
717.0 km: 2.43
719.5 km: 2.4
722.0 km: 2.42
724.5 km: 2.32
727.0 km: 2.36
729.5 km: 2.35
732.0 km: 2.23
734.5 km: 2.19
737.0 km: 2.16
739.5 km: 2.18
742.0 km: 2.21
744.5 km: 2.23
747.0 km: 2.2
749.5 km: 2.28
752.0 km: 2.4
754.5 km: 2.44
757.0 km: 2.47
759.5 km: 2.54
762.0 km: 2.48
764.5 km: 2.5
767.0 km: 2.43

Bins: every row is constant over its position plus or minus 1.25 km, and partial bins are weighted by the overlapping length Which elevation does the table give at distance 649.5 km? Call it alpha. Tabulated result 1.77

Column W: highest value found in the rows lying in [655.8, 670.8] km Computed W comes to 2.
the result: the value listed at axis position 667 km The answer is 1.96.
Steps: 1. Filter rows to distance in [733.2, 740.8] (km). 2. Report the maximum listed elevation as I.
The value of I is 2.19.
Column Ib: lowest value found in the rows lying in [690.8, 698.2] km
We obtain 2.33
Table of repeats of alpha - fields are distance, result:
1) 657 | 1.43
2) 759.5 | 2.54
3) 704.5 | 2.37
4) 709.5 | 2.48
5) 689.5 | 2.44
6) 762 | 2.48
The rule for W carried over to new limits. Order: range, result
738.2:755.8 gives 2.44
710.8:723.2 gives 2.43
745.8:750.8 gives 2.28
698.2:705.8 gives 2.38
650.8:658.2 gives 1.58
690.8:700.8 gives 2.39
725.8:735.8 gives 2.36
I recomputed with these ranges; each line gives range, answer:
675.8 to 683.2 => 2.42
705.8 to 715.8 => 2.48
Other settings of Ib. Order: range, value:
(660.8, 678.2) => 1.61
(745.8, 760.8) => 2.2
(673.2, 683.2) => 2.24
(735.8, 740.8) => 2.16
